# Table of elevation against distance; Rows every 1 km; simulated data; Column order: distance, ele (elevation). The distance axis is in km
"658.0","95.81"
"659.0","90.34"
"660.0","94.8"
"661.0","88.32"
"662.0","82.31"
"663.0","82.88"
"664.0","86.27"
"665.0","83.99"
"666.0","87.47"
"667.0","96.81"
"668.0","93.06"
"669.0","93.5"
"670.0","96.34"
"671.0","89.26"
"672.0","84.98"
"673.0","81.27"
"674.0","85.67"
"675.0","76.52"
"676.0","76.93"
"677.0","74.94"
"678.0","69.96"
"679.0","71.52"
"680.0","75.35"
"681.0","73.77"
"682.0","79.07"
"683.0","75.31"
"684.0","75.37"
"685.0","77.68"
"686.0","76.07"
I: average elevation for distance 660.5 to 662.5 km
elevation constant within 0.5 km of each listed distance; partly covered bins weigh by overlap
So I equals 85.3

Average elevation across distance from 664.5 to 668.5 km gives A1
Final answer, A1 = 90.3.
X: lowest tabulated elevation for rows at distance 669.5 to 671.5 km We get 89.26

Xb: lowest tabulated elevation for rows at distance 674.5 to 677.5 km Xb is 74.94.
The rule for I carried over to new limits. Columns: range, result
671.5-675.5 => 82.1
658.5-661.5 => 91.2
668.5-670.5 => 94.9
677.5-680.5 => 72.3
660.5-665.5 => 84.8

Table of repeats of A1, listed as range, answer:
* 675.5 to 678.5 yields 73.9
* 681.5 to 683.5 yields 77.2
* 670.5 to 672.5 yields 87.1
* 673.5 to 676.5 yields 79.7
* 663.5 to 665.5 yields 85.1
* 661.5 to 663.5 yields 82.6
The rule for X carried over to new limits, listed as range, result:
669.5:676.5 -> 76.52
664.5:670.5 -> 83.99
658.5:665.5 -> 82.31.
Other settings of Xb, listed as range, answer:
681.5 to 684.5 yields 75.31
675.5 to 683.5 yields 69.96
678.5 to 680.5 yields 71.52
